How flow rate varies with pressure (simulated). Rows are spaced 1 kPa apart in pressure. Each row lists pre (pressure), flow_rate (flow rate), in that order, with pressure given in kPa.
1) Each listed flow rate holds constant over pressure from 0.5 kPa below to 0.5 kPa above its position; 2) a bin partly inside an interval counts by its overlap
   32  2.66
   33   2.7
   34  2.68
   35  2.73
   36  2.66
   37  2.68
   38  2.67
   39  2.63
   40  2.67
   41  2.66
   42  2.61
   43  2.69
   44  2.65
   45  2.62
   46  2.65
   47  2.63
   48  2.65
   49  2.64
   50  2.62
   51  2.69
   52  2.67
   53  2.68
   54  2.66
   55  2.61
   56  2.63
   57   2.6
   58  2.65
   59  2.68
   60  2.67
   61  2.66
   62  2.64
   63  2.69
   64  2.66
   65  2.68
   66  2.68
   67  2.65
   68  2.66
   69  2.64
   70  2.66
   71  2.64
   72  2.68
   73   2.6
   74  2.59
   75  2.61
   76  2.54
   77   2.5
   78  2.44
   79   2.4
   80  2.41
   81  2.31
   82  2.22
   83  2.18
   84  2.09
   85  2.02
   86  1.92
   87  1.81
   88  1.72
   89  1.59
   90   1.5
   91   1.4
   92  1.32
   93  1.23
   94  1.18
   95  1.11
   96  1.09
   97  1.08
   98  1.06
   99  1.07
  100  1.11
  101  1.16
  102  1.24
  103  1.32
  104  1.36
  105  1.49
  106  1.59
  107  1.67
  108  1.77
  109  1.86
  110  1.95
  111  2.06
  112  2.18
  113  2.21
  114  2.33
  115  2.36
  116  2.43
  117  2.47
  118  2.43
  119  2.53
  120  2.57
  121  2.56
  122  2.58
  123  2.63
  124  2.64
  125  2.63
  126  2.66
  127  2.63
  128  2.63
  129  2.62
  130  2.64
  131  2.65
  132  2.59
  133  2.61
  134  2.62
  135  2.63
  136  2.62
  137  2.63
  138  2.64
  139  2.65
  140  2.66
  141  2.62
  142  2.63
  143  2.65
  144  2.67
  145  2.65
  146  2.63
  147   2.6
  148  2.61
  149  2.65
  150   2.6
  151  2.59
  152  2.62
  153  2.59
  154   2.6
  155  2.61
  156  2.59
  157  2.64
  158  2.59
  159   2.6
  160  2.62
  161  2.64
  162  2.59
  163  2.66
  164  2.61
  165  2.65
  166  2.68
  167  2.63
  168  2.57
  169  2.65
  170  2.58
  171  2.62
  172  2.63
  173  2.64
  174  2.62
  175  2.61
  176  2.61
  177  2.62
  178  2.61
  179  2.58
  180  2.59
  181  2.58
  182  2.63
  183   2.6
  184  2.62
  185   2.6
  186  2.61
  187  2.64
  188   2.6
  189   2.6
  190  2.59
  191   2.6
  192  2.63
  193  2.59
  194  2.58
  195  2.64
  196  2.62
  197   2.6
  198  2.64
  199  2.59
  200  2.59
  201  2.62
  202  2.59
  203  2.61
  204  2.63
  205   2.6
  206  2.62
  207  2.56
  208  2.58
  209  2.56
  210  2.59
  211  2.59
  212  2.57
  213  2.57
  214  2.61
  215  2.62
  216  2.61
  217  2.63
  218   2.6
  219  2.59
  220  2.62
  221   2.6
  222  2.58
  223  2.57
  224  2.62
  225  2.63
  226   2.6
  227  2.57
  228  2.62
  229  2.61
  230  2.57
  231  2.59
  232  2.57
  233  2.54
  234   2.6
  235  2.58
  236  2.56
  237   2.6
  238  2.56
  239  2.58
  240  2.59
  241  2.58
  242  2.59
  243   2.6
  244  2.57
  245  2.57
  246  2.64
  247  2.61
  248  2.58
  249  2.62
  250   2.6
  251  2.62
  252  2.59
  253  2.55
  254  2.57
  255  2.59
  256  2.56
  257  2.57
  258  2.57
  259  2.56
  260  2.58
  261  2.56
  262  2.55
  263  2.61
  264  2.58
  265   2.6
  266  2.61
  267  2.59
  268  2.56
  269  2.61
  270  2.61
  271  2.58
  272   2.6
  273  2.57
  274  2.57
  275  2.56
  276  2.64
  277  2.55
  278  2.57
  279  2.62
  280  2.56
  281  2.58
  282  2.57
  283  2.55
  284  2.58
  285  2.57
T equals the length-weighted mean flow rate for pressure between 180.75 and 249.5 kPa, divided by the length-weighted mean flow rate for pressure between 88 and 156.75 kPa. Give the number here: 1.2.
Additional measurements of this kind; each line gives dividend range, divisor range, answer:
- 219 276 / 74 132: 1.29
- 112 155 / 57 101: 1.22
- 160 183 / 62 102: 1.30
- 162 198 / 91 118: 1.62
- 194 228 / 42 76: 0.98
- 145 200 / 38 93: 1.07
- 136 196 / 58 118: 1.28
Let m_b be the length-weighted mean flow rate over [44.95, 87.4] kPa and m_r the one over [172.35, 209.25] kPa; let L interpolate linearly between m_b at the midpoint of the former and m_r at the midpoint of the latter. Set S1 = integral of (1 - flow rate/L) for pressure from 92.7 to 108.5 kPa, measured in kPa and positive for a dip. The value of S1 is 7.9 kPa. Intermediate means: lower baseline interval 2.53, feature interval 1.28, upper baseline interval 2.61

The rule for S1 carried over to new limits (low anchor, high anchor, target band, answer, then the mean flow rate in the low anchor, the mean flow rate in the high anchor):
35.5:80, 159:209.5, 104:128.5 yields 3.3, 2.63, 2.61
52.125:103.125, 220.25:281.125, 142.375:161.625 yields -2.4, 2.13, 2.59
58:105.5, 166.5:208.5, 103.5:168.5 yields -4.2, 2.03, 2.61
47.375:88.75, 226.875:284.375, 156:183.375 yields -0.8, 2.5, 2.58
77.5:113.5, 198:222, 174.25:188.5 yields -1.5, 1.67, 2.6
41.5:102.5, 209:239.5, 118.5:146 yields -2.9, 2.23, 2.59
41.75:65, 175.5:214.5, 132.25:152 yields -0.1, 2.65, 2.6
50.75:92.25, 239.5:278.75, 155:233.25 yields -2.6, 2.4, 2.59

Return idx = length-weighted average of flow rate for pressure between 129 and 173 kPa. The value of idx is 2.62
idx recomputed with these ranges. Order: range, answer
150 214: 2.61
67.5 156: 2.22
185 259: 2.59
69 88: 2.36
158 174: 2.62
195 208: 2.61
